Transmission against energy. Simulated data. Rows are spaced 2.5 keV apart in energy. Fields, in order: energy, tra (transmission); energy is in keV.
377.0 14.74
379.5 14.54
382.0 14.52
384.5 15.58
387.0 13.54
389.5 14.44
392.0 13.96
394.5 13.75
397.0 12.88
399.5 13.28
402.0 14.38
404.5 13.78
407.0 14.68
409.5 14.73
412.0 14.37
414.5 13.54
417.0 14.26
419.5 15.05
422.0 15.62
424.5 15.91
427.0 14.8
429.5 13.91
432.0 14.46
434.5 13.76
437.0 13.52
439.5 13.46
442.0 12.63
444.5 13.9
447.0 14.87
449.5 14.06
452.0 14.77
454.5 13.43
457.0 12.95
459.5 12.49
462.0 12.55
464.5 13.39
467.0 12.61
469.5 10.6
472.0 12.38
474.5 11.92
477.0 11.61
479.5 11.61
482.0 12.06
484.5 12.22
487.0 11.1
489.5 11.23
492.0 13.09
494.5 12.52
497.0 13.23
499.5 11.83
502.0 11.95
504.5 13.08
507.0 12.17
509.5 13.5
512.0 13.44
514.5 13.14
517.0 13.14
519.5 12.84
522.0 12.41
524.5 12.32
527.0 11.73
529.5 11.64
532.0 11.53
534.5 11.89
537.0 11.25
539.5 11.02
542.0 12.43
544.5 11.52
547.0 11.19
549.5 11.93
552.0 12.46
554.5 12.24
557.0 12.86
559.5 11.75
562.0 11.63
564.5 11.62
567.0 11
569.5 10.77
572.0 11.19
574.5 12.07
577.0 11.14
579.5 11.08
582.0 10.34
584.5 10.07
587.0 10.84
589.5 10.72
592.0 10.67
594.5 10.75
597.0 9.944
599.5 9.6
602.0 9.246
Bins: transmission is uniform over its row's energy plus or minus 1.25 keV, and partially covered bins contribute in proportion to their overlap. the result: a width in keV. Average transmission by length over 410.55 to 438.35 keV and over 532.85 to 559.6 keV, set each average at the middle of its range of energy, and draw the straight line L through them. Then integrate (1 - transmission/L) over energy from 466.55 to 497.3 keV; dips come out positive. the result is 3.0 keV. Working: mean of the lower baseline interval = 14.5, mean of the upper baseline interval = 11.9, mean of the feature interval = 12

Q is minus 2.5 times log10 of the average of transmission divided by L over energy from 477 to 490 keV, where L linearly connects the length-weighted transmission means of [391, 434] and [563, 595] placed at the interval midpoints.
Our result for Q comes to 0.11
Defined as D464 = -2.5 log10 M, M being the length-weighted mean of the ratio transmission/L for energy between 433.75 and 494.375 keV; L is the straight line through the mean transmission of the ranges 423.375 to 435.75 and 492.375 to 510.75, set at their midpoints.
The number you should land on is 0.07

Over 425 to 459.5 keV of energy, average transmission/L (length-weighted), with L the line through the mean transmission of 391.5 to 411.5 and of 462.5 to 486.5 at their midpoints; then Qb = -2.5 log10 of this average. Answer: -0.08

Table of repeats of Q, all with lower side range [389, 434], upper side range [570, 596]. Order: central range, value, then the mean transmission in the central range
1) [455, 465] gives 0.04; 12.8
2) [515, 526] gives -0.05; 12.7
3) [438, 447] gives 0.01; 13.5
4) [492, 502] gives 0.01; 12.5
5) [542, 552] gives -0.02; 11.8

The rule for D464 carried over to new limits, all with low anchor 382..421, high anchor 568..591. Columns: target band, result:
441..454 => -0.057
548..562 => -0.075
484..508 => 0.017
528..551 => 0.003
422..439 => -0.062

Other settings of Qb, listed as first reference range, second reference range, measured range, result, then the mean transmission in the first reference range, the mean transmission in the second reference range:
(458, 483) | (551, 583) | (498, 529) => -0.07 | 12.1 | 11.6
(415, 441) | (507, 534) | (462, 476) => 0.12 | 14.4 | 12.5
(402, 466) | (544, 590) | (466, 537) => 0.04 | 14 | 11.4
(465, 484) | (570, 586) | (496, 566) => -0.07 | 11.9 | 11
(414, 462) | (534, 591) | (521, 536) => 0.02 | 14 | 11.4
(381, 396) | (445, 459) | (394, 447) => 0.00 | 14.3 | 13.9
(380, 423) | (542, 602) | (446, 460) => -0.04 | 14.3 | 11.2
